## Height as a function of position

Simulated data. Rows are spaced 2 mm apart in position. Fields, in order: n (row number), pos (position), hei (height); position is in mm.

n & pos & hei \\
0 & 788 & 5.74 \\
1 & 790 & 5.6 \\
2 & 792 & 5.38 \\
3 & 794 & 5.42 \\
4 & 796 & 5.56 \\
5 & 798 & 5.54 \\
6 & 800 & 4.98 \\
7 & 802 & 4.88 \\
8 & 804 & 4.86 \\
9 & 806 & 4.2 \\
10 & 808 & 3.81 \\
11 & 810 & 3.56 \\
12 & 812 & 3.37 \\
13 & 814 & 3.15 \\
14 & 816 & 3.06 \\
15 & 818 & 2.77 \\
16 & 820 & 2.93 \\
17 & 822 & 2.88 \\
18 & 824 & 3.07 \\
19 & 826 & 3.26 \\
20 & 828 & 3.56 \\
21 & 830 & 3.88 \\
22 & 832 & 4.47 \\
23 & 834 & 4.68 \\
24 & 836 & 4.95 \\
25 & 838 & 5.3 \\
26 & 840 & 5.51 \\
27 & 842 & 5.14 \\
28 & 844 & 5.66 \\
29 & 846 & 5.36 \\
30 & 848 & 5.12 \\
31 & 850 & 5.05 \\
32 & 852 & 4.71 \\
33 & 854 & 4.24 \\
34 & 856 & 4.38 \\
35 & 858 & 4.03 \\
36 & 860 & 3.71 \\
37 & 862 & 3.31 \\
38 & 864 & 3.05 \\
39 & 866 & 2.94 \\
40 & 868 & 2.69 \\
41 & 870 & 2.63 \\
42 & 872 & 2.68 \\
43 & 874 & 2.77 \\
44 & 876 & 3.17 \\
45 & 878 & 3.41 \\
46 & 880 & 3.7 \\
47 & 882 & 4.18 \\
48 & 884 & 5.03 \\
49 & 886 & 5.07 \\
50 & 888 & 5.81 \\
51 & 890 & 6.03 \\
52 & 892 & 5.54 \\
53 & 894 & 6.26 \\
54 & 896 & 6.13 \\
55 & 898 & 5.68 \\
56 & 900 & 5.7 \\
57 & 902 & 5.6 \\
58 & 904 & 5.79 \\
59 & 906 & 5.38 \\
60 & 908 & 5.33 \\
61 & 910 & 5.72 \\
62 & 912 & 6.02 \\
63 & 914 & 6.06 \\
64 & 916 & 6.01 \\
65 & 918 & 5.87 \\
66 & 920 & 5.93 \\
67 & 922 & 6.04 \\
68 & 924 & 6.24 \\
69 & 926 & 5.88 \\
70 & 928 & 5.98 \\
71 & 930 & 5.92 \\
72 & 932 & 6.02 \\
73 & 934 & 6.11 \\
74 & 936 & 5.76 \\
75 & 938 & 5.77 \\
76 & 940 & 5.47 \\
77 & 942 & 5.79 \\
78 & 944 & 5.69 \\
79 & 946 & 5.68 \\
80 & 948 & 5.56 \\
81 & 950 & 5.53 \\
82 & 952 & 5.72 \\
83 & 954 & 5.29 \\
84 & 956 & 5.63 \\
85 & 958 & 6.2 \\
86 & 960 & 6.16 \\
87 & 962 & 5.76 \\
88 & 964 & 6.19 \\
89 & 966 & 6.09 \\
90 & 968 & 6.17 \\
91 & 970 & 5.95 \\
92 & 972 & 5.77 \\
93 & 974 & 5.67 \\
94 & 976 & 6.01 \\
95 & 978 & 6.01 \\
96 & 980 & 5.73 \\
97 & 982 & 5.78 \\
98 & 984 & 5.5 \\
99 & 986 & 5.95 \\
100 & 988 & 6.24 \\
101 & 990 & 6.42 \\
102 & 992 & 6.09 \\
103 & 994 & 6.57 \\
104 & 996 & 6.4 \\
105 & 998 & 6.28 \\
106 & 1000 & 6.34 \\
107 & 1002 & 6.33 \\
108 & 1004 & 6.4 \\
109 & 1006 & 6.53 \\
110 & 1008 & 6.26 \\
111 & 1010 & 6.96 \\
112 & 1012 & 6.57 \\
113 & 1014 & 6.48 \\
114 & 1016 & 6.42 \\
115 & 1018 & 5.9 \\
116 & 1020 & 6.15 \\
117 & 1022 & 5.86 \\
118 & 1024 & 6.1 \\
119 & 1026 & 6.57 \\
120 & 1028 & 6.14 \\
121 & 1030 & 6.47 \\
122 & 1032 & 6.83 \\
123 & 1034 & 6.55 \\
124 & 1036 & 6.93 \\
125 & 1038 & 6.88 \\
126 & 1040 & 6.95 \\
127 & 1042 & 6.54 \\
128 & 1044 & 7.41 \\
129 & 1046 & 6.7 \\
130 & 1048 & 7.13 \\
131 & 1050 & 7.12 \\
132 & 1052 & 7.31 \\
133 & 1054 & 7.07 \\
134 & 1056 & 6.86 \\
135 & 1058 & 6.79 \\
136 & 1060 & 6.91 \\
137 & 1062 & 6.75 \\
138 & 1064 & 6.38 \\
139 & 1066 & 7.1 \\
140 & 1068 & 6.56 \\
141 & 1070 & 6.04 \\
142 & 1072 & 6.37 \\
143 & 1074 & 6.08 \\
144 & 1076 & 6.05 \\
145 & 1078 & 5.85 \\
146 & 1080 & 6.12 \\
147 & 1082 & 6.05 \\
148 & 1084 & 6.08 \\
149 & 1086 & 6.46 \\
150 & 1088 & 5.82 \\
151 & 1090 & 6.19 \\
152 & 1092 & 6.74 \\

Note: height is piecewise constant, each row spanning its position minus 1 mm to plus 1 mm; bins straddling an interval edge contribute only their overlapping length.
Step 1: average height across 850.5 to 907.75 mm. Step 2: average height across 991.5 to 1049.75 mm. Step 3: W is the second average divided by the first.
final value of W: 1.47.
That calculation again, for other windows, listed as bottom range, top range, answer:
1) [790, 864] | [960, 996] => 1.39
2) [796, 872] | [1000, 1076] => 1.62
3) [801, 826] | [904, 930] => 1.66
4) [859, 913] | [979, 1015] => 1.37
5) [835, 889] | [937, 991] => 1.39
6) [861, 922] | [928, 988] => 1.21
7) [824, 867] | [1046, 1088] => 1.50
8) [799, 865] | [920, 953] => 1.40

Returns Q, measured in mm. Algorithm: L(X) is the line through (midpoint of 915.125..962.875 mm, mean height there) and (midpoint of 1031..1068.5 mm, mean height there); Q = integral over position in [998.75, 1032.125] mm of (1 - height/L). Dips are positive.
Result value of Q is 1.0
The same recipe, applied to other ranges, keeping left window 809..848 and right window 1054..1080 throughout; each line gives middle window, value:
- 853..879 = 6.57 mm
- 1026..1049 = -2.15 mm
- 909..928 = -3.82 mm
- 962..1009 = -3.75 mm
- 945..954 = -0.50 mm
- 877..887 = 0.71 mm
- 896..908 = -2.10 mm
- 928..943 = -2.04 mm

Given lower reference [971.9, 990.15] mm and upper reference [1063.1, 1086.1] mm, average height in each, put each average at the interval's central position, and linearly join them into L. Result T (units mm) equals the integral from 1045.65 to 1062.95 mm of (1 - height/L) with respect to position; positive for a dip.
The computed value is -2.2 mm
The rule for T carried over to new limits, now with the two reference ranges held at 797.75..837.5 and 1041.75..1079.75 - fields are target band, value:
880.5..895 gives -2.06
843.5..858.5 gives -1.97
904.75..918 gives -2.14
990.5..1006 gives -1.04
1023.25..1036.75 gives -0.40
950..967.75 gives -1.18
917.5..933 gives -2.64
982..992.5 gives -0.32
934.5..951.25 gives -1.11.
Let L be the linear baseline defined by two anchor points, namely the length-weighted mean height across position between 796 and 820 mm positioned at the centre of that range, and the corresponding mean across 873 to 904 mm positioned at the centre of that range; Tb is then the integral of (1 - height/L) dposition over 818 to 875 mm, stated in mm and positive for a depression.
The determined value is 6.2 mm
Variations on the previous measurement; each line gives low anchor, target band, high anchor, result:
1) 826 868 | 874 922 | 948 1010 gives -2.7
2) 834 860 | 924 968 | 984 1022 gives -0.3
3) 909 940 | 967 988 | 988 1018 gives 1.3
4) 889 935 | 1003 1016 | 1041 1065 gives 0.1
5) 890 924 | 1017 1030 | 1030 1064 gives 1.1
